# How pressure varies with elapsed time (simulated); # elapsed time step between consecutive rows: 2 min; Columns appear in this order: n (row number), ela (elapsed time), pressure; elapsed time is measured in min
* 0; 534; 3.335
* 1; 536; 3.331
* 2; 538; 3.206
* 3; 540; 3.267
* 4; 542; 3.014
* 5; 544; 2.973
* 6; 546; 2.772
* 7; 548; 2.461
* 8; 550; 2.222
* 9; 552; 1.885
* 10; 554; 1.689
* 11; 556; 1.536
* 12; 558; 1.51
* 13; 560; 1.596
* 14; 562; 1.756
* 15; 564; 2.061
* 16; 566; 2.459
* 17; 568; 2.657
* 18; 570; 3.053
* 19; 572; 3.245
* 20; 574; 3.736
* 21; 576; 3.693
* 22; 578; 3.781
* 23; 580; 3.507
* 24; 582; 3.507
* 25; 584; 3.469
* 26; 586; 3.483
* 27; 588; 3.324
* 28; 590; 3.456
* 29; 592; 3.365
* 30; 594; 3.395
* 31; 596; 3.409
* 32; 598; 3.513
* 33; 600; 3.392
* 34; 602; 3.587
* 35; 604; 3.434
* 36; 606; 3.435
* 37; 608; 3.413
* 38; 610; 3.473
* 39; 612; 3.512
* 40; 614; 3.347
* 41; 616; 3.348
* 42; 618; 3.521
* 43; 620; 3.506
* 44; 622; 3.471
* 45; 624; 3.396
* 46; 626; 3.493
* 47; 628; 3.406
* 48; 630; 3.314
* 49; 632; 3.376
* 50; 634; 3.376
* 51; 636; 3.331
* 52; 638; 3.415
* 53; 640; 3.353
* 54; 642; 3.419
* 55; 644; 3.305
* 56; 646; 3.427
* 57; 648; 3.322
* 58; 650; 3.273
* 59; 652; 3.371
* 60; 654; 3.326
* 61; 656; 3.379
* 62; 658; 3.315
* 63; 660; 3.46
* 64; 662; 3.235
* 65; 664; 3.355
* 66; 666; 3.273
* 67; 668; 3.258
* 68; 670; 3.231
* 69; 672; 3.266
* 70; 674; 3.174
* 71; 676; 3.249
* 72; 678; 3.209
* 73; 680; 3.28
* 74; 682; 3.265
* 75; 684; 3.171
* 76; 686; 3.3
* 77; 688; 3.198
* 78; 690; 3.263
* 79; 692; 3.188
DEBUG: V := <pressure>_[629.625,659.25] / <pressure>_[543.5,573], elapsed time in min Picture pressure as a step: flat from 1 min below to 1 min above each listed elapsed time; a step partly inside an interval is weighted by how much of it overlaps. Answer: 1.5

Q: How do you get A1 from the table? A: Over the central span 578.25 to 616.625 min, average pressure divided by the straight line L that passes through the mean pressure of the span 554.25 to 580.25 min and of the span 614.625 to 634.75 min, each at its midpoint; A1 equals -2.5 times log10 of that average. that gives -0.14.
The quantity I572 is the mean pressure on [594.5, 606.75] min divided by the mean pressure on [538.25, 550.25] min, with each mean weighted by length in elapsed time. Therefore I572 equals 1.22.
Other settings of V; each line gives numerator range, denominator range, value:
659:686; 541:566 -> 1.53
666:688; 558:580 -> 1.17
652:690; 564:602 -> 0.98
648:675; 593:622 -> 0.96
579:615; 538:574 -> 1.42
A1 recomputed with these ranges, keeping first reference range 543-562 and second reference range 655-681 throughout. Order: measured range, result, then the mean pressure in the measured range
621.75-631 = -0.20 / 3.41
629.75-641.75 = -0.15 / 3.37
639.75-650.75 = -0.11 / 3.35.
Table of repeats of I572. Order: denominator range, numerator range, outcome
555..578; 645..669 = 1.31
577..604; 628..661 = 0.97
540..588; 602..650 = 1.25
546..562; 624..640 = 1.79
